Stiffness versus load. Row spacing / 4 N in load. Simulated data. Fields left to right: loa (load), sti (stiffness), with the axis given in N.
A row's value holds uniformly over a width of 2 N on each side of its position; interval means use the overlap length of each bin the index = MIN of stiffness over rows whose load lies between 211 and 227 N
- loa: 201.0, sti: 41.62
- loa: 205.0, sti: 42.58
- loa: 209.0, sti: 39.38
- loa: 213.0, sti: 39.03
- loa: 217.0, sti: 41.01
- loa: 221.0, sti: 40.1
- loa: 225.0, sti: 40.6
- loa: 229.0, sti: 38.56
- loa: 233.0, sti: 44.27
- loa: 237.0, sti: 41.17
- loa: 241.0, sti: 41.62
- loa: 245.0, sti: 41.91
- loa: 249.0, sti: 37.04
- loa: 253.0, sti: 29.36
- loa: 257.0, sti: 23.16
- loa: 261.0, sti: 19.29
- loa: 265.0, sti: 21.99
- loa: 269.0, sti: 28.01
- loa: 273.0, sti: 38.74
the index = 39.03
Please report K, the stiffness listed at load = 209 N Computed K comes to 39.38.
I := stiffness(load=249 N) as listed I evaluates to 37.04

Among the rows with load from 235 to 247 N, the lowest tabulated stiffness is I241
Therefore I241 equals 41.17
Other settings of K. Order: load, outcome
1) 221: 40.1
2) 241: 41.62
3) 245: 41.91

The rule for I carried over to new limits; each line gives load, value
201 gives 41.62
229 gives 38.56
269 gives 28.01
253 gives 29.36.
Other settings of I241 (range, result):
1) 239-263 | 19.29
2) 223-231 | 38.56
